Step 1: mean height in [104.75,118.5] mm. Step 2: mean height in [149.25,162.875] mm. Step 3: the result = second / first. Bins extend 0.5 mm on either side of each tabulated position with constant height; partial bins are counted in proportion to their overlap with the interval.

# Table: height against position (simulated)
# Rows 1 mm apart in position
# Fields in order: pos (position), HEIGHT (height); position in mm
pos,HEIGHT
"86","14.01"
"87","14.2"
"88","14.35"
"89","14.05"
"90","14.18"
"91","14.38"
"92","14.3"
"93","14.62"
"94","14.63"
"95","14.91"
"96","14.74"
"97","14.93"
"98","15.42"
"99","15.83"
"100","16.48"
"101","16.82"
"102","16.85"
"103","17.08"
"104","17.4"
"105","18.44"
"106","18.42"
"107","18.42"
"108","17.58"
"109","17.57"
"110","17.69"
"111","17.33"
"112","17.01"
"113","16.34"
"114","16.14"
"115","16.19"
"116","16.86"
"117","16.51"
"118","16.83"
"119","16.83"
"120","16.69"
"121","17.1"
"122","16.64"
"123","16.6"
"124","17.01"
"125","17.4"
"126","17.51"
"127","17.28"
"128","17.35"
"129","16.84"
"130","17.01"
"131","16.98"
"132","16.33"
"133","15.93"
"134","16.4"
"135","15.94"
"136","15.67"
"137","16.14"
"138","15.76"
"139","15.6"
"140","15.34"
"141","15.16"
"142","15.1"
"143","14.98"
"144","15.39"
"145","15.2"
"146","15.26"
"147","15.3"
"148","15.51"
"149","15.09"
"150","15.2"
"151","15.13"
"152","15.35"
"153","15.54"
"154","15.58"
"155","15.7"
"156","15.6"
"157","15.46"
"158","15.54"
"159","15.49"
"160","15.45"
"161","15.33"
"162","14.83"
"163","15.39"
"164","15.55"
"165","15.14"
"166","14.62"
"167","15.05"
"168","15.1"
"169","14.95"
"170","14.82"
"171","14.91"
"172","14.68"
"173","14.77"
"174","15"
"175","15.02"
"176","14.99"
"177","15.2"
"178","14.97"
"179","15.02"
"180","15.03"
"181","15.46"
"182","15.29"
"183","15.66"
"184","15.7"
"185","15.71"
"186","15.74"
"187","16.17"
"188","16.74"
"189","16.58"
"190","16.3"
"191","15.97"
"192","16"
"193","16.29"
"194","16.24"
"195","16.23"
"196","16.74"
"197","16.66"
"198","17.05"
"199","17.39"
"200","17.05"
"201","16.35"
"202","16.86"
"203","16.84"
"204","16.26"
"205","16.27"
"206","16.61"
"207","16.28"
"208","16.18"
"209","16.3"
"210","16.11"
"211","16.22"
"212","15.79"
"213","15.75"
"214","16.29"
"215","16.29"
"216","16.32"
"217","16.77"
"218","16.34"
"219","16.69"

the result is 0.89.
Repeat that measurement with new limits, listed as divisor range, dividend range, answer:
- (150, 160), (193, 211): 1.07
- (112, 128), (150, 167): 0.91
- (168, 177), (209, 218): 1.09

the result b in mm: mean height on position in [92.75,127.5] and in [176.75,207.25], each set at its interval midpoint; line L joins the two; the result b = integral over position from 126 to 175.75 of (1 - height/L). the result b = 2.7 mm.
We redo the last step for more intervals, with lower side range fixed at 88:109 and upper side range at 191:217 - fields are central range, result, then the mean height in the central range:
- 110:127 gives -0.8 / 16.9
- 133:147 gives 0.5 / 15.5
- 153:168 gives 0.8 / 15.3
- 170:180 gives 0.8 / 14.9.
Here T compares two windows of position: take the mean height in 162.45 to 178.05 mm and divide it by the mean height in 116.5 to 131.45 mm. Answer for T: 0.88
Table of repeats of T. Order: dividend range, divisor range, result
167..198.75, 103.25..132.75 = 0.91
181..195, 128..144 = 1.00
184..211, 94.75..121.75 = 0.98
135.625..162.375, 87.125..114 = 0.96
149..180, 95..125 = 0.90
